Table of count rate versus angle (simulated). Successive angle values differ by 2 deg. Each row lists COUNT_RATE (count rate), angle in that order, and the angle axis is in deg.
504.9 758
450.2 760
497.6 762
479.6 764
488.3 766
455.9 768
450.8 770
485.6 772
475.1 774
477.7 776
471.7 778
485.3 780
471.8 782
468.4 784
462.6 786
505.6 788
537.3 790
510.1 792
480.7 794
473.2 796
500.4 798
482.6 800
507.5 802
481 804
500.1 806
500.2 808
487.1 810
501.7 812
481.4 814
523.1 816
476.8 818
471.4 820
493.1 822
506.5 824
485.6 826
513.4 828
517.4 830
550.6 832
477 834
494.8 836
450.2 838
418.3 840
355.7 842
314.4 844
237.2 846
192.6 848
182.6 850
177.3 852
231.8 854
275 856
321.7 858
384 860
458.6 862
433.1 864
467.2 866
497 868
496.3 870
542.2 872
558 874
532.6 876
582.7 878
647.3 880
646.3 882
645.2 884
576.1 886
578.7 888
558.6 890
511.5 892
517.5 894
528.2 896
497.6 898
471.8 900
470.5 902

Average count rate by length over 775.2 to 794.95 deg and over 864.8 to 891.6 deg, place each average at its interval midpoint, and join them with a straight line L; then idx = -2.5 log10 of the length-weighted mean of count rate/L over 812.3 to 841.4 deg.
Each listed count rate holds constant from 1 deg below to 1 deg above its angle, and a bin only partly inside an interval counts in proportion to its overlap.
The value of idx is 0.07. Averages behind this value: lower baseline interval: 487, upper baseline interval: 562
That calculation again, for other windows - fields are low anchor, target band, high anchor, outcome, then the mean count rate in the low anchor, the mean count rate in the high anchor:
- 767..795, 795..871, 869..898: 0.208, 481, 563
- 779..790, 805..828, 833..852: -0.222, 484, 338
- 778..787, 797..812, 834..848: -0.141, 472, 372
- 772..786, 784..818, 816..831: -0.020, 475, 497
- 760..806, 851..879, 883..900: 0.244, 484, 547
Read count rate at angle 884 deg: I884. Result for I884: 645.2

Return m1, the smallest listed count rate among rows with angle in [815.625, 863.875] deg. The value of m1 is 177.3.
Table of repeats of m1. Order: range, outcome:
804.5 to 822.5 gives 471.4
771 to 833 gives 462.6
